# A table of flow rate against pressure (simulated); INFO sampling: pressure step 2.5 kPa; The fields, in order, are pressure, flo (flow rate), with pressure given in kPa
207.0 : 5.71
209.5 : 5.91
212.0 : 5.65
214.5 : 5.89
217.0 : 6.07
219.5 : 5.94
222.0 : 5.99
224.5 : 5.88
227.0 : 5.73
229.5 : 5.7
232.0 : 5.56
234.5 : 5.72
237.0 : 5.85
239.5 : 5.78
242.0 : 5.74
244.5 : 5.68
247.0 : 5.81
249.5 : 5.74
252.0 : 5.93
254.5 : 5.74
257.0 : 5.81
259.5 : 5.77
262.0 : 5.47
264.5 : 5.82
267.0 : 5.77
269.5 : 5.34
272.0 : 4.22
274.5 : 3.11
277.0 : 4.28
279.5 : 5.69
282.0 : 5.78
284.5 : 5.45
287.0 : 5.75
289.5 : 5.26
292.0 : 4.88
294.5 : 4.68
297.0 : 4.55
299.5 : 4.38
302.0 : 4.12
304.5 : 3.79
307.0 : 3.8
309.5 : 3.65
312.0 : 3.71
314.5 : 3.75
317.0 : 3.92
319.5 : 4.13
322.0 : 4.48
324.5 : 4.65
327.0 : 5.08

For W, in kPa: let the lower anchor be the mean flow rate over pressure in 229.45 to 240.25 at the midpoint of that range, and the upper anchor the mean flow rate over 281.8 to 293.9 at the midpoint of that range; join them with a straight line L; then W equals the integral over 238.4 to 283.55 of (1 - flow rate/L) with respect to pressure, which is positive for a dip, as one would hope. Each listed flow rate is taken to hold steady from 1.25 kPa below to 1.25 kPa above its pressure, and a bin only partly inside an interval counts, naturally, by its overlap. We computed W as 1.1 kPa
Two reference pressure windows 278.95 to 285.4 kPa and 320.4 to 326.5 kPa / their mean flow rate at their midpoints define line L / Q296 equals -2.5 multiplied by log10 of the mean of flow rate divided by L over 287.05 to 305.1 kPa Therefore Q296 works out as 0.15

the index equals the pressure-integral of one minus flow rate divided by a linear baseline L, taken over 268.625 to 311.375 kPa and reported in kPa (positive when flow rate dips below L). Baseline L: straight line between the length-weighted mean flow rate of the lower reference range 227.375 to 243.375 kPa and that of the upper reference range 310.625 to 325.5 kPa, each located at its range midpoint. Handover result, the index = 0.4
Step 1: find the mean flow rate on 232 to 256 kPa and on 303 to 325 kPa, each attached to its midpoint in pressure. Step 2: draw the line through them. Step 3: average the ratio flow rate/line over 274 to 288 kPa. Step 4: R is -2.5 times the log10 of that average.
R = -0.07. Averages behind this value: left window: 5.77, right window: 3.97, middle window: 5.1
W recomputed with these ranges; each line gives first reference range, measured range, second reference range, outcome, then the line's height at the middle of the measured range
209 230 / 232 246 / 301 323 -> -0.73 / 5.46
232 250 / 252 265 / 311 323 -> -0.96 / 5.34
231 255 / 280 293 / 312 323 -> -1.93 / 4.74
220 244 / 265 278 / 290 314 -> 0.73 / 4.88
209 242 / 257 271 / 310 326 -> -1.43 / 5.1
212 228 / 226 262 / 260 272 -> -0.47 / 5.67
